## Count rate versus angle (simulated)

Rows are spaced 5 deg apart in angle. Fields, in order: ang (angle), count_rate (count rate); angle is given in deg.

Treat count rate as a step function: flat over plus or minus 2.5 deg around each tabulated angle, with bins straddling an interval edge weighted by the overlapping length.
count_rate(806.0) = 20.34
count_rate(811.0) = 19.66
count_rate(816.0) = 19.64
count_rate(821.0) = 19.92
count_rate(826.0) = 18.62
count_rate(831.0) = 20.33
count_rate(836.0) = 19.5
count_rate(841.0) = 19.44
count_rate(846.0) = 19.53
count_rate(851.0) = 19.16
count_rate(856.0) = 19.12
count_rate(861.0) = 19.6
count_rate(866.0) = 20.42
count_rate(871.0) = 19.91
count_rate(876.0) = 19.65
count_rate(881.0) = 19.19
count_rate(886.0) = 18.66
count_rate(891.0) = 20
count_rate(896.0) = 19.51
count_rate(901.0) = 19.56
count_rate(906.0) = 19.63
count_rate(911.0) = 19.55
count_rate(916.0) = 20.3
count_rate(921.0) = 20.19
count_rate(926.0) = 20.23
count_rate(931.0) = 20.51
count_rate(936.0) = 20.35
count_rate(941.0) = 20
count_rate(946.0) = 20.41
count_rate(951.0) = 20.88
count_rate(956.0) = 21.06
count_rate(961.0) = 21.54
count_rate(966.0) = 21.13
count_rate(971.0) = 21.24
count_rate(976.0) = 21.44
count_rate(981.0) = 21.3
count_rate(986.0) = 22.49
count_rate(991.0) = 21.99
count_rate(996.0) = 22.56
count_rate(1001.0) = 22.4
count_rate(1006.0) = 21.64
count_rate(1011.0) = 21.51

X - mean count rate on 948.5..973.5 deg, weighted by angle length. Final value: 21.2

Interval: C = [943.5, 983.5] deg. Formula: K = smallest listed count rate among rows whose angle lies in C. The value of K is 20.41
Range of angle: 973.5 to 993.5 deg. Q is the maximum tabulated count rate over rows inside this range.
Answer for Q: 22.49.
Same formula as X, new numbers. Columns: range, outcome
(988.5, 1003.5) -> 22.3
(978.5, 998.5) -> 22.1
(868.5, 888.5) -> 19.4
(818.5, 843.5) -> 19.6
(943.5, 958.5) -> 20.8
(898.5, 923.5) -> 19.8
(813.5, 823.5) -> 19.8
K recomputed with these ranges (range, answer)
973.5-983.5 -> 21.3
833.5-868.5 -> 19.12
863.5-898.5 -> 18.66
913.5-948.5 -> 20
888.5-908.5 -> 19.51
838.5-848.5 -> 19.44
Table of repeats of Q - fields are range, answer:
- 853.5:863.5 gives 19.6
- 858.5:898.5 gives 20.42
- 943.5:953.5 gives 20.88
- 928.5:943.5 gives 20.51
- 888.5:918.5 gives 20.3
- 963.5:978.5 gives 21.44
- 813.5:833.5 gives 20.33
